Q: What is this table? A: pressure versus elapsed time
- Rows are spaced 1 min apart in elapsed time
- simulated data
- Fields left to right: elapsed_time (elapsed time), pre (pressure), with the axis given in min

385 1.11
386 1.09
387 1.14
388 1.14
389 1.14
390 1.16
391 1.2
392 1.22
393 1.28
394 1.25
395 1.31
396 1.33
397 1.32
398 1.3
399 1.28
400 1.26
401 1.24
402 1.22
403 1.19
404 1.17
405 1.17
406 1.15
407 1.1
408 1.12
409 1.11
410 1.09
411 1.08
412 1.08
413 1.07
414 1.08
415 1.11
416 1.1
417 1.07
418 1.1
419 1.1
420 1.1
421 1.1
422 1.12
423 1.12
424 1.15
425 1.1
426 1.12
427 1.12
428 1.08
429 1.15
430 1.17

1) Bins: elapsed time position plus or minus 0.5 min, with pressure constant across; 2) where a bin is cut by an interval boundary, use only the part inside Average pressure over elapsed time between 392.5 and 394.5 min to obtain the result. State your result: 1.27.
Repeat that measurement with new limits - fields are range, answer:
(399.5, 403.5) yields 1.23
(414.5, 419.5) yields 1.1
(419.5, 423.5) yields 1.11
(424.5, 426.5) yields 1.11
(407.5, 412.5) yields 1.1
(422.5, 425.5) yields 1.12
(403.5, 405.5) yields 1.17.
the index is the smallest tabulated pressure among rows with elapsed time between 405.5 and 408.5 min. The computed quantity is 1.1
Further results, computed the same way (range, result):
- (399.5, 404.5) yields 1.17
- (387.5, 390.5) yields 1.14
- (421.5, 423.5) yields 1.12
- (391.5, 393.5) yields 1.22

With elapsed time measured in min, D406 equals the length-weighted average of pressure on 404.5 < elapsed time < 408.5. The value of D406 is 1.14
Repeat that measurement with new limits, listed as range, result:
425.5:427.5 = 1.12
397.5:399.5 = 1.29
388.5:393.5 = 1.2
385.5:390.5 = 1.13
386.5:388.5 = 1.14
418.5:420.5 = 1.1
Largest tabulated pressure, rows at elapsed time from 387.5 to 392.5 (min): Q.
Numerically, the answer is 1.22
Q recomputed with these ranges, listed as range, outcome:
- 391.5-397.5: 1.33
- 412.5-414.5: 1.08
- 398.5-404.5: 1.28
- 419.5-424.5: 1.15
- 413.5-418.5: 1.11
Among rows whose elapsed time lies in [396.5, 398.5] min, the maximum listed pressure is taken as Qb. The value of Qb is 1.32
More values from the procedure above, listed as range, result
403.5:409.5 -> 1.17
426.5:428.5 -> 1.12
